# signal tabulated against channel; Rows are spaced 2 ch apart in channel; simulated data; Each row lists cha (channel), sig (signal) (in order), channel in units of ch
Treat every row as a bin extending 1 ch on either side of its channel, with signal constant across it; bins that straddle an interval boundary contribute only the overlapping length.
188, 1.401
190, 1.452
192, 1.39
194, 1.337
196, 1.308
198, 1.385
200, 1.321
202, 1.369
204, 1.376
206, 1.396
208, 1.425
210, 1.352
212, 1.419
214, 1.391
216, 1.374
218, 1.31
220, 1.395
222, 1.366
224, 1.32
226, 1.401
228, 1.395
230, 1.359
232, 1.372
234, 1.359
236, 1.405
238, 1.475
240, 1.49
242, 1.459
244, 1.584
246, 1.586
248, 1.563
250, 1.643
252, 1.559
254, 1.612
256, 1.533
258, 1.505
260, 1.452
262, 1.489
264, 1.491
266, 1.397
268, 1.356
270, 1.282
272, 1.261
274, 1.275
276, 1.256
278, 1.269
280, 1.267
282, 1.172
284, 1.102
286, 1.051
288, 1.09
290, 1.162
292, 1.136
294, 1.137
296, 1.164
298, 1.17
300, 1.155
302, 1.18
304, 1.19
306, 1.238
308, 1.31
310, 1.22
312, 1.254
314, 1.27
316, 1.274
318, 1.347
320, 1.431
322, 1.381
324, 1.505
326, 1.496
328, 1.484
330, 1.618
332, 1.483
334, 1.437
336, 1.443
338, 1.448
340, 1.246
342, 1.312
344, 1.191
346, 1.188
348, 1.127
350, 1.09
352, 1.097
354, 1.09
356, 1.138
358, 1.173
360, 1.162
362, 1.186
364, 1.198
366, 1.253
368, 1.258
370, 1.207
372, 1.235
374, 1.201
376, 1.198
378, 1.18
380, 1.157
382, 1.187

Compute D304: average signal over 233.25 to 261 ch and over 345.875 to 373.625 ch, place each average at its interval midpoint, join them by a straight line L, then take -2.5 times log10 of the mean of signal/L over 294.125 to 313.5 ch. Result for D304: 0.12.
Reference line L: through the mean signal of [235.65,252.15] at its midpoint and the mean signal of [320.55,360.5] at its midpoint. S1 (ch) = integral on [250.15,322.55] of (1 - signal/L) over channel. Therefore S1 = 7.2 ch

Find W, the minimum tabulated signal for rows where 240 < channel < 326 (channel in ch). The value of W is 1.051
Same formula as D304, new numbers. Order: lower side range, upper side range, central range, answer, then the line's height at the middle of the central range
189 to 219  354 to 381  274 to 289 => 0.10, 1.29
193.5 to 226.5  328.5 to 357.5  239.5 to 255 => -0.17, 1.34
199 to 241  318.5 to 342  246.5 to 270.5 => -0.07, 1.41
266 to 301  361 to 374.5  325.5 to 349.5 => -0.13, 1.21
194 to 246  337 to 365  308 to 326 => -0.08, 1.24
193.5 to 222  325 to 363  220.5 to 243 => -0.04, 1.35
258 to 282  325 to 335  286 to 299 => 0.23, 1.4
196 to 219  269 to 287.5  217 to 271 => -0.13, 1.29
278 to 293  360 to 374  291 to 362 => -0.08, 1.18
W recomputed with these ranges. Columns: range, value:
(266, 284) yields 1.102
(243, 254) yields 1.559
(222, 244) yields 1.32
